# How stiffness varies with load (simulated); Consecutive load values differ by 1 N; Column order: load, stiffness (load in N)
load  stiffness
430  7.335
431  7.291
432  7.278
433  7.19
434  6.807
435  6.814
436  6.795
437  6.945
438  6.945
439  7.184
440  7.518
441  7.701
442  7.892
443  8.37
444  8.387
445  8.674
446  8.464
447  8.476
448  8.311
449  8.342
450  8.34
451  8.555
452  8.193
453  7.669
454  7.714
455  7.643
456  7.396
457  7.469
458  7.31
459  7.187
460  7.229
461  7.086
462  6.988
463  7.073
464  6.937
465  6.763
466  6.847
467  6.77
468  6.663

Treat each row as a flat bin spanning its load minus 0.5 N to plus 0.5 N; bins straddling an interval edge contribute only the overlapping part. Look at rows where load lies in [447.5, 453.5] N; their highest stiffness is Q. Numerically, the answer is 8.555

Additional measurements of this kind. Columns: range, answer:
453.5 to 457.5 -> 7.714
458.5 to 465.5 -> 7.229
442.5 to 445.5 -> 8.674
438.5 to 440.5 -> 7.518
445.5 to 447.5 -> 8.476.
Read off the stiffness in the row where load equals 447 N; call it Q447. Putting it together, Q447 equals 8.476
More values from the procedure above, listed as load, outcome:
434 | 6.807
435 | 6.814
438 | 6.945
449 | 8.342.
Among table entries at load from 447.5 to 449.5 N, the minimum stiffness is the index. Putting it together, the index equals 8.311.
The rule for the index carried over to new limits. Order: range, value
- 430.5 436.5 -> 6.795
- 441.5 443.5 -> 7.892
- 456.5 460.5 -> 7.187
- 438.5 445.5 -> 7.184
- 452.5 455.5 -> 7.643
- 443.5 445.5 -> 8.387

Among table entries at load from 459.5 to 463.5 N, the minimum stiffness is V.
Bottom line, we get 6.988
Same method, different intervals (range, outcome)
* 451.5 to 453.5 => 7.669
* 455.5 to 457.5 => 7.396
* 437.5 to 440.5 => 6.945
